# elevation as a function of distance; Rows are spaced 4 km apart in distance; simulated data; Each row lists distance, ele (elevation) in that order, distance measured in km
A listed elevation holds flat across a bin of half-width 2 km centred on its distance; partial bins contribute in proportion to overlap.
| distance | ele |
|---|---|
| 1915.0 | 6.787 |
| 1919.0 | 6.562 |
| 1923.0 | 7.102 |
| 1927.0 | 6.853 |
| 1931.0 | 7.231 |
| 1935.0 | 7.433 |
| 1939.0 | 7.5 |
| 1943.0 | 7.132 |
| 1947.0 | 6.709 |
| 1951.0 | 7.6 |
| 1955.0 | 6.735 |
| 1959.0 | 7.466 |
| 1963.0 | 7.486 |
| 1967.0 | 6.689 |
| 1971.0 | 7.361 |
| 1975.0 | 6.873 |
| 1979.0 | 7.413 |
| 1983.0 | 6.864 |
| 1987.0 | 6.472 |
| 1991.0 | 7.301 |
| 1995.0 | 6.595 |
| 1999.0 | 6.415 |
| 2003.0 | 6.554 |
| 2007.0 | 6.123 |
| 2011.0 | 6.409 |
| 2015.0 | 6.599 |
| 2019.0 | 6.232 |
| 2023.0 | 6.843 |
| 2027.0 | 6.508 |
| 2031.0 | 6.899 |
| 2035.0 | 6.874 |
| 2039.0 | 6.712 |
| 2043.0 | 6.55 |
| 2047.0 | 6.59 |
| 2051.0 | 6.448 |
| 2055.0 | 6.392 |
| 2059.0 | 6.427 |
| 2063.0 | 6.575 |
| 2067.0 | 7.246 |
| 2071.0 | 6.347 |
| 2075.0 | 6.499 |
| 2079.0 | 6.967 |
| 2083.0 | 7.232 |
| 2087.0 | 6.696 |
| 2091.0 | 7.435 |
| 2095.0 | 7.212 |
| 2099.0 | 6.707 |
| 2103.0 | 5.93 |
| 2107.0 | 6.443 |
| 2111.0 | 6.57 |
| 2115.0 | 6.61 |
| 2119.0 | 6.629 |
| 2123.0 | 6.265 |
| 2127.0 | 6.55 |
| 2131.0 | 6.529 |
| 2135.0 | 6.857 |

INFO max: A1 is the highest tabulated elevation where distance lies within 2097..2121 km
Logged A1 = 6.707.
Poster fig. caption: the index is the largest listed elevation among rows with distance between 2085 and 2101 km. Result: 7.435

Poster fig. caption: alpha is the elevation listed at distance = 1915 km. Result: 6.787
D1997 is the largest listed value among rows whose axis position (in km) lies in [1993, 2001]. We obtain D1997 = 6.595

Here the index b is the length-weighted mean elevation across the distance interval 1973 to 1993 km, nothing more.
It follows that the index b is 6.98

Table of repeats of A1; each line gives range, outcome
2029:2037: 6.899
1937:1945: 7.5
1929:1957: 7.6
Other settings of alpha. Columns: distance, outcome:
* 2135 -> 6.857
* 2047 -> 6.59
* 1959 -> 7.466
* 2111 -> 6.57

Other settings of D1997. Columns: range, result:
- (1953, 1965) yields 7.486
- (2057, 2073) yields 7.246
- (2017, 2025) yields 6.843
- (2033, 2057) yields 6.874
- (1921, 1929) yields 7.102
